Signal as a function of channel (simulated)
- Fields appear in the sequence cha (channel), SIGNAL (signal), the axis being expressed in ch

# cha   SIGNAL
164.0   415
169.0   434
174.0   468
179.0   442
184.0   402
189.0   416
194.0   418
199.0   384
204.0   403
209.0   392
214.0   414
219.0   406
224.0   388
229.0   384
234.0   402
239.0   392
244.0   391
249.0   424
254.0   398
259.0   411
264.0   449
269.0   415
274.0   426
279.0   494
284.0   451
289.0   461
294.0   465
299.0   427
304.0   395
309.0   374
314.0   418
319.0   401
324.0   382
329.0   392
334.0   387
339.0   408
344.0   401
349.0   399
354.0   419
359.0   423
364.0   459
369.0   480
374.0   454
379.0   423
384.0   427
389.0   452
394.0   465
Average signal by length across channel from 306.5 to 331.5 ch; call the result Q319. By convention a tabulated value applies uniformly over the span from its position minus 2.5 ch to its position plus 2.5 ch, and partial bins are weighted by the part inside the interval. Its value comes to 393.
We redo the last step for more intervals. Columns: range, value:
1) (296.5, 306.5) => 411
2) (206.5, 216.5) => 403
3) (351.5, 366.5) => 434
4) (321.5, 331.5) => 387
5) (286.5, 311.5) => 424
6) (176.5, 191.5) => 420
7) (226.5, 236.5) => 393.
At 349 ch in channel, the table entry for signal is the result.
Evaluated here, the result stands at 399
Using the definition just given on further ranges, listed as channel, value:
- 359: 423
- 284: 451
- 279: 494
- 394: 465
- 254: 398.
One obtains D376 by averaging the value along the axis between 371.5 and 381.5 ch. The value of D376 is 438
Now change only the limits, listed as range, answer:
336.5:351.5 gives 403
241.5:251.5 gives 408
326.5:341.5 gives 396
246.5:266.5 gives 420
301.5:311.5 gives 384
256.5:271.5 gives 425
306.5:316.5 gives 396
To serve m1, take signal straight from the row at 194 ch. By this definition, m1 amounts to 418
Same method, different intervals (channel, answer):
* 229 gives 384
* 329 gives 392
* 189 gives 416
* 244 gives 391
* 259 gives 411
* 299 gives 427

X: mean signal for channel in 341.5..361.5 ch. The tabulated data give 410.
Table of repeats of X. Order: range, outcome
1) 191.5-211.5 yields 399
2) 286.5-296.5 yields 463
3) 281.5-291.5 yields 456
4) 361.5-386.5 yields 449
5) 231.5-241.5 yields 397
